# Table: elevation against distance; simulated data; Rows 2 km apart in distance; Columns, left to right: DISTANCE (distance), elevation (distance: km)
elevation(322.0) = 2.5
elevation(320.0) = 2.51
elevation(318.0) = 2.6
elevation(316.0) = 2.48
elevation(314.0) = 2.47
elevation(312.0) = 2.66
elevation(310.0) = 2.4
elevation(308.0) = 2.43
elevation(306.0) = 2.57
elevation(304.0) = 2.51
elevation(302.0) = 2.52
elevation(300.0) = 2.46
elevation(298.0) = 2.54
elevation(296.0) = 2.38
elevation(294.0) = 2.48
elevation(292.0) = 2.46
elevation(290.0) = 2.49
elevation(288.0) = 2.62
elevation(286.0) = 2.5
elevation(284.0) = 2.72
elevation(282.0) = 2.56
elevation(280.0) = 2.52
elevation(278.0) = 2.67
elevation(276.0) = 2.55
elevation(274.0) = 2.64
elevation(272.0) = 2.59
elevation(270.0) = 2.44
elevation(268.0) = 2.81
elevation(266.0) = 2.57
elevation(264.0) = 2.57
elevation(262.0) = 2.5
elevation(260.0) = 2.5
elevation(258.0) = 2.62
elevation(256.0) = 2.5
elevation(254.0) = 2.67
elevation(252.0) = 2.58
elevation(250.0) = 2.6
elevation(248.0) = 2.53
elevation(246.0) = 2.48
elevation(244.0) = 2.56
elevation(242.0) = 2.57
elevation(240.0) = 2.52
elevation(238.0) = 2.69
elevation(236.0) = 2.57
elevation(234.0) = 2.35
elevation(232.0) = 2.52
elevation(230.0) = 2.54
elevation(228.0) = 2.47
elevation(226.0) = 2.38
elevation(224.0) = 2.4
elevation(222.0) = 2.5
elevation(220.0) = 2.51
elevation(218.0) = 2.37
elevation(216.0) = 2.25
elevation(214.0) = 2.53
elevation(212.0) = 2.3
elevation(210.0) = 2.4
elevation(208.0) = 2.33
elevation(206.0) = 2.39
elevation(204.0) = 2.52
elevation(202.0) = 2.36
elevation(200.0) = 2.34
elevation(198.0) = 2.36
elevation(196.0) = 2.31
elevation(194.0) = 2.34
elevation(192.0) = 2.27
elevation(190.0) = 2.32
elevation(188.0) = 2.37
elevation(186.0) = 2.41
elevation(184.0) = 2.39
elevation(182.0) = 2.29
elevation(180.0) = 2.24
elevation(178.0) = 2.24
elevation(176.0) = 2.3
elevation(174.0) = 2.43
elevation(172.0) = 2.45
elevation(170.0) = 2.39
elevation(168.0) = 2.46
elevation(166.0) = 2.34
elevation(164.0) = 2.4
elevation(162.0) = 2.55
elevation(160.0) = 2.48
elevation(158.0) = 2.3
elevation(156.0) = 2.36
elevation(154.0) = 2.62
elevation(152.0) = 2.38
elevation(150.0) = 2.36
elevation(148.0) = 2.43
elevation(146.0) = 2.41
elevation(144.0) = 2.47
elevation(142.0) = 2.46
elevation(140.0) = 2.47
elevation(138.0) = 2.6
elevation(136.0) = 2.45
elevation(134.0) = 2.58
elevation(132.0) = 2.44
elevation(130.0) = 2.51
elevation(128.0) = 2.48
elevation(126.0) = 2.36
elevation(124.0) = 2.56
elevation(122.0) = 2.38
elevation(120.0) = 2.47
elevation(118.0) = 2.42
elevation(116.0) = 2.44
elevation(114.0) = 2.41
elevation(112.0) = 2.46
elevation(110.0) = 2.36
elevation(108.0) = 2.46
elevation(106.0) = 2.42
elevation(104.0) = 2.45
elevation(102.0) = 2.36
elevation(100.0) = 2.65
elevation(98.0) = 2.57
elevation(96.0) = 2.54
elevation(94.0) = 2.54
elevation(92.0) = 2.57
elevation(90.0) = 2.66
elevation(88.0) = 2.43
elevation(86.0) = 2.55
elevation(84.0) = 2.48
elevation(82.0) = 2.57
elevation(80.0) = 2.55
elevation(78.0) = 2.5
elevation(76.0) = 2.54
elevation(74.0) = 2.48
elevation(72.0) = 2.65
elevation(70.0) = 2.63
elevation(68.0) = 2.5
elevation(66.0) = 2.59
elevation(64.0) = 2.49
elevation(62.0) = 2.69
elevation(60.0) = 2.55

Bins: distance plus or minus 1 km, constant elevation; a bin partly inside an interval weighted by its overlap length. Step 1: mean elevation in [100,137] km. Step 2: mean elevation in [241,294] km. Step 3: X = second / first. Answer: 1.0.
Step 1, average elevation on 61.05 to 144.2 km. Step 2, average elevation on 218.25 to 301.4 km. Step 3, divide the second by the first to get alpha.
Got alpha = 1.01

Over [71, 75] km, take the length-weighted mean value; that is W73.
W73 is 2.56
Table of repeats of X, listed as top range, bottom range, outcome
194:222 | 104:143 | 0.97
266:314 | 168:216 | 1.08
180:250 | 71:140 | 0.97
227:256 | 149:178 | 1.06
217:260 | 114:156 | 1.02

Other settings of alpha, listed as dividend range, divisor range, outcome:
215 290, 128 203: 1.06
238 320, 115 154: 1.04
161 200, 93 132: 0.96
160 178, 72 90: 0.95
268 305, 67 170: 1.03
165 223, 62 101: 0.93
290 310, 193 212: 1.05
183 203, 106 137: 0.96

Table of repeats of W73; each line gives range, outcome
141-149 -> 2.44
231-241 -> 2.53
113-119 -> 2.42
